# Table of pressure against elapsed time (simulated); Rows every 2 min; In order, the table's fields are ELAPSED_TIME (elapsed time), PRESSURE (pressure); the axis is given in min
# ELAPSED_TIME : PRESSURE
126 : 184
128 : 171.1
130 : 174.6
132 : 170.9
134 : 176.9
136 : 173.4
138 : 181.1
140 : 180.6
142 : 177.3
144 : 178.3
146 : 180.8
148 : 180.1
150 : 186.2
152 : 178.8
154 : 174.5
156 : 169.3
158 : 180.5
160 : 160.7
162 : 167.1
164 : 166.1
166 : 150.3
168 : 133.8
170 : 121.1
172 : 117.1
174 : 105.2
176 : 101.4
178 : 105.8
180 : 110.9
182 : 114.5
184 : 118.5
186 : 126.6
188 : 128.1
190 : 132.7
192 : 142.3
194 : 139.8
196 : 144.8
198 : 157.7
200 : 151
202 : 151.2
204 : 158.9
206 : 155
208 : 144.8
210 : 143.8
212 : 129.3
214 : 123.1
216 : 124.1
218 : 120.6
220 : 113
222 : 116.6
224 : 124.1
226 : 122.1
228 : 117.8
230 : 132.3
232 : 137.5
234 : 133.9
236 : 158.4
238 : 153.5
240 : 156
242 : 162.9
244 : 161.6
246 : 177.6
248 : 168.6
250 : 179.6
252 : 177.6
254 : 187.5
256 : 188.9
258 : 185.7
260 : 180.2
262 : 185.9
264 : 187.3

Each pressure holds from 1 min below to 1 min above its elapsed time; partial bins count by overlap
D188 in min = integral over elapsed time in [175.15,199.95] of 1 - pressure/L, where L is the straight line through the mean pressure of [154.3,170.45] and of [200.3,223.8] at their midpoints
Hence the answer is 3.0 min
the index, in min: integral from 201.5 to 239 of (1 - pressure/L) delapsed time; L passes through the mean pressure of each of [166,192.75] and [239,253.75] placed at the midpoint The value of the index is 3.92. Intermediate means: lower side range 121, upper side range 170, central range 135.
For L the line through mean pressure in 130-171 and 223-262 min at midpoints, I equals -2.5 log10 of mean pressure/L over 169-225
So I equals 0.258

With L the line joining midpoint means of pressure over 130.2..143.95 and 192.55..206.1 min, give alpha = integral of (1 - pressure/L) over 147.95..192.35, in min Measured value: 6.0 min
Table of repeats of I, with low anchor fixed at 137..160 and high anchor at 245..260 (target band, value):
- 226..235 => 0.36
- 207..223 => 0.38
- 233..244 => 0.17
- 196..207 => 0.17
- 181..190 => 0.41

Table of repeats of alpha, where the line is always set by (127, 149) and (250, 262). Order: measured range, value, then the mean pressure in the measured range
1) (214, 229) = 5.10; 120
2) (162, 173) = 2.35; 140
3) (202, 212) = 1.79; 149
